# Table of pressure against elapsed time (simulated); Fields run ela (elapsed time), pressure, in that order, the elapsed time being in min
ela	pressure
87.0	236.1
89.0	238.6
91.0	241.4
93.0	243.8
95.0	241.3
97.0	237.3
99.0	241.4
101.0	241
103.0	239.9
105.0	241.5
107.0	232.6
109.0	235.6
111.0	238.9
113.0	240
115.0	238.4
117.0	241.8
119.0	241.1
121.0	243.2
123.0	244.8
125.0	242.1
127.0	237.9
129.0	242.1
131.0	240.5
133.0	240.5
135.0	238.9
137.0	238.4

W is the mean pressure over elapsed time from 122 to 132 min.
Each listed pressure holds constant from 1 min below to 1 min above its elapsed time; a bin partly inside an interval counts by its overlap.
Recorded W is 241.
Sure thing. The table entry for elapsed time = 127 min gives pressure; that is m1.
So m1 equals 237.9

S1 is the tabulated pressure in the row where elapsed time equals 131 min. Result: 240.5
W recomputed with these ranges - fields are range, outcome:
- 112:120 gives 240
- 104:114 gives 238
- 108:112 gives 237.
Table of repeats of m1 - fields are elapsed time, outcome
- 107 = 232.6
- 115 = 238.4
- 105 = 241.5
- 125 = 242.1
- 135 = 238.9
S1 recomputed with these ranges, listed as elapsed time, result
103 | 239.9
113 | 240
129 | 242.1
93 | 243.8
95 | 241.3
